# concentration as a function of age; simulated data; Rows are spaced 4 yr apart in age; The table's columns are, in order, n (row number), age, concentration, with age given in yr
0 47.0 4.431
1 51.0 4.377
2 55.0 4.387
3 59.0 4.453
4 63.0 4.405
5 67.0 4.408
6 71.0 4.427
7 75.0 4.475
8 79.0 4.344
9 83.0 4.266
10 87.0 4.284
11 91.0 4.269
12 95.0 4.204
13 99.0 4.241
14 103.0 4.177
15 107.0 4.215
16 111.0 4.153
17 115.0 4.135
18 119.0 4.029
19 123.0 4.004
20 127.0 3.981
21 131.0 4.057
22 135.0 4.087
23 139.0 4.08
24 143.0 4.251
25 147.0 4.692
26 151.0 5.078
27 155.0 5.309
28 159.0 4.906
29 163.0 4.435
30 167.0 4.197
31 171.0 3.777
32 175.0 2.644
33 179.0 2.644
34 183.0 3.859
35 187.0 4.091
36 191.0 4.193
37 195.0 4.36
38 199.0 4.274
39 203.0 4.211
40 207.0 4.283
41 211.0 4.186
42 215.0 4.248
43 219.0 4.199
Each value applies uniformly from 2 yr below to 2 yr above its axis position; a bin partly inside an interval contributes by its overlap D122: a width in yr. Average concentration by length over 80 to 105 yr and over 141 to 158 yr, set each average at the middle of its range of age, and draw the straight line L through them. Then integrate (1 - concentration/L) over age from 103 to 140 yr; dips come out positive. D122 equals 3.7 yr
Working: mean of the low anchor 4.24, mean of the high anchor 4.84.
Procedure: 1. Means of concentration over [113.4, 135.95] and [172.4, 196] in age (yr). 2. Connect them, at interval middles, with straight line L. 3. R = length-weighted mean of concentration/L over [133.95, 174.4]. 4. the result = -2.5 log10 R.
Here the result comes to -0.16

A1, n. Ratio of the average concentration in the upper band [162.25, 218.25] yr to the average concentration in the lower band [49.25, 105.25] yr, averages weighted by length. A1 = 0.9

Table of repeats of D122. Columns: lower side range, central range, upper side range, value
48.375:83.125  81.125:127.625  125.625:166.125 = 2.9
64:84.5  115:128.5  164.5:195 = 0.2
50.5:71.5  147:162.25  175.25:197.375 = -4.2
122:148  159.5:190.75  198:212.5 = 3.3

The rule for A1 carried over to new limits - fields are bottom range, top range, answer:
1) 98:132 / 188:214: 1.03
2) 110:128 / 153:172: 1.12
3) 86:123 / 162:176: 0.91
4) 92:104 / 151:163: 1.18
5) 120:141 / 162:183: 0.87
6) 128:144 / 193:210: 1.04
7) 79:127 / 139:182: 1.00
